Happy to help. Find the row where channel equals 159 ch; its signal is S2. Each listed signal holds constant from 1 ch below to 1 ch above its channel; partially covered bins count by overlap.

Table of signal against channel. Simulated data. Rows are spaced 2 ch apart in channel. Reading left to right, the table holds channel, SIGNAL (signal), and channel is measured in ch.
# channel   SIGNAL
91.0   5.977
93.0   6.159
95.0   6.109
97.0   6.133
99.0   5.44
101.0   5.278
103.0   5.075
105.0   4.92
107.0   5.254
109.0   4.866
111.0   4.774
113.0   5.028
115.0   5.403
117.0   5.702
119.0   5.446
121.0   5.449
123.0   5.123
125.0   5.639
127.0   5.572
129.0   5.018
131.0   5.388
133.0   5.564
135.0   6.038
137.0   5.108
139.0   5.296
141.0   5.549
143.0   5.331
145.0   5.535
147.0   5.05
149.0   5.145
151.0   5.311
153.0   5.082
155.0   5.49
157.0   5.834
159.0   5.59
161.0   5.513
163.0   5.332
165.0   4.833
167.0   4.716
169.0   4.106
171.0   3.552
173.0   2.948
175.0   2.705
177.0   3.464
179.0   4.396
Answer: 5.59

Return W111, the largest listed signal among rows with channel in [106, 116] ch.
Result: 5.403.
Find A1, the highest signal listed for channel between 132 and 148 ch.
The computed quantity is 6.038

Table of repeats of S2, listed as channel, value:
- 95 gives 6.109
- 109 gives 4.866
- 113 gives 5.028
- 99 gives 5.44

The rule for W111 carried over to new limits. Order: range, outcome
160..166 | 5.513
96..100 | 6.133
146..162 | 5.834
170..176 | 3.552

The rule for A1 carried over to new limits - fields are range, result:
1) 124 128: 5.639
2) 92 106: 6.159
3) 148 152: 5.311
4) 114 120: 5.702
